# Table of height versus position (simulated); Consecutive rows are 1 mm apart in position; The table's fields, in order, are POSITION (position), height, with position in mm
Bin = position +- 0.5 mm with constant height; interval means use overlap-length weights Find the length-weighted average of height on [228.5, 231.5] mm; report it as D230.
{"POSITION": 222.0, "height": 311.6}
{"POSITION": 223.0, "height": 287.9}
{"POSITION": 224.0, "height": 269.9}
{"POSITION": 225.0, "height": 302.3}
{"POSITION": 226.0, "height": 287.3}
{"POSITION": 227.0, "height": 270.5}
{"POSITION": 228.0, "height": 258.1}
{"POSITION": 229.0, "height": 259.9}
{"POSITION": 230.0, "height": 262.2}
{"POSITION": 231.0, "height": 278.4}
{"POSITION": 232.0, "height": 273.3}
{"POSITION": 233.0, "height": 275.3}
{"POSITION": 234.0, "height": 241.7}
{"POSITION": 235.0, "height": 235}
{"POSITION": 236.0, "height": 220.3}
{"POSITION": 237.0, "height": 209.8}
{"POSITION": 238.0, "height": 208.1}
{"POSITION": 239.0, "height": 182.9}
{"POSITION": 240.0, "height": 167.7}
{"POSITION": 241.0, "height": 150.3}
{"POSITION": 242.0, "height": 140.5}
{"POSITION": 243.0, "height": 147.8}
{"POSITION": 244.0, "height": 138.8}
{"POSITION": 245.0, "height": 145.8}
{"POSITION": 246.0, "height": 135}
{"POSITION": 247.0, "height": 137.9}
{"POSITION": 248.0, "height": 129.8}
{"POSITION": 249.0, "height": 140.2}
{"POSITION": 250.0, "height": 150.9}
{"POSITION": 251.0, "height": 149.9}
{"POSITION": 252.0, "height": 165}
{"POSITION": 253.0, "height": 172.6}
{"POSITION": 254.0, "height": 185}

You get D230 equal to 267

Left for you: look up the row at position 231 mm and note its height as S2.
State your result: 278.4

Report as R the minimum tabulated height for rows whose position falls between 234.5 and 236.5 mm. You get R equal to 220.3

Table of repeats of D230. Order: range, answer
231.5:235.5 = 256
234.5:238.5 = 218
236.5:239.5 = 200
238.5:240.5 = 175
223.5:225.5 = 286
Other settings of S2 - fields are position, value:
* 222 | 311.6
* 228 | 258.1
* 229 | 259.9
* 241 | 150.3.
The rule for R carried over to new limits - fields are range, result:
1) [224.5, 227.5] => 270.5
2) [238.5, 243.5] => 140.5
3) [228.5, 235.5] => 235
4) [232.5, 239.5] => 182.9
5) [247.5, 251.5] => 129.8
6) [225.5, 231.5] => 258.1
